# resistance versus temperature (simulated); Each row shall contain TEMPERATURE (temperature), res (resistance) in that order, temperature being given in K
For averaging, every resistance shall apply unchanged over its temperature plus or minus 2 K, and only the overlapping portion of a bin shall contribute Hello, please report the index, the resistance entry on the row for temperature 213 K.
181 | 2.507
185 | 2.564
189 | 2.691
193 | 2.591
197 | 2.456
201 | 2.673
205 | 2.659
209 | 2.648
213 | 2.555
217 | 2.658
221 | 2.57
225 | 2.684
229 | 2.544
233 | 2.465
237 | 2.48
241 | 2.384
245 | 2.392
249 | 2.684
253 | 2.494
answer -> 2.555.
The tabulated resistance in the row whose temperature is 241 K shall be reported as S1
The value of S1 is 2.384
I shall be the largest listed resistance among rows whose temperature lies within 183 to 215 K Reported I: 2.691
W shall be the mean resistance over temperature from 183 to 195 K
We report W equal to 2.62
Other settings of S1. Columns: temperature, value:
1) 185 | 2.564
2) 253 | 2.494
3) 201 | 2.673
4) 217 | 2.658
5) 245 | 2.392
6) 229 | 2.544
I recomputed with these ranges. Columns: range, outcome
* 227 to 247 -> 2.544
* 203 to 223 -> 2.659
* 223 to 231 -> 2.684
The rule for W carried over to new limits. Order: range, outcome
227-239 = 2.5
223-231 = 2.61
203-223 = 2.62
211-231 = 2.6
